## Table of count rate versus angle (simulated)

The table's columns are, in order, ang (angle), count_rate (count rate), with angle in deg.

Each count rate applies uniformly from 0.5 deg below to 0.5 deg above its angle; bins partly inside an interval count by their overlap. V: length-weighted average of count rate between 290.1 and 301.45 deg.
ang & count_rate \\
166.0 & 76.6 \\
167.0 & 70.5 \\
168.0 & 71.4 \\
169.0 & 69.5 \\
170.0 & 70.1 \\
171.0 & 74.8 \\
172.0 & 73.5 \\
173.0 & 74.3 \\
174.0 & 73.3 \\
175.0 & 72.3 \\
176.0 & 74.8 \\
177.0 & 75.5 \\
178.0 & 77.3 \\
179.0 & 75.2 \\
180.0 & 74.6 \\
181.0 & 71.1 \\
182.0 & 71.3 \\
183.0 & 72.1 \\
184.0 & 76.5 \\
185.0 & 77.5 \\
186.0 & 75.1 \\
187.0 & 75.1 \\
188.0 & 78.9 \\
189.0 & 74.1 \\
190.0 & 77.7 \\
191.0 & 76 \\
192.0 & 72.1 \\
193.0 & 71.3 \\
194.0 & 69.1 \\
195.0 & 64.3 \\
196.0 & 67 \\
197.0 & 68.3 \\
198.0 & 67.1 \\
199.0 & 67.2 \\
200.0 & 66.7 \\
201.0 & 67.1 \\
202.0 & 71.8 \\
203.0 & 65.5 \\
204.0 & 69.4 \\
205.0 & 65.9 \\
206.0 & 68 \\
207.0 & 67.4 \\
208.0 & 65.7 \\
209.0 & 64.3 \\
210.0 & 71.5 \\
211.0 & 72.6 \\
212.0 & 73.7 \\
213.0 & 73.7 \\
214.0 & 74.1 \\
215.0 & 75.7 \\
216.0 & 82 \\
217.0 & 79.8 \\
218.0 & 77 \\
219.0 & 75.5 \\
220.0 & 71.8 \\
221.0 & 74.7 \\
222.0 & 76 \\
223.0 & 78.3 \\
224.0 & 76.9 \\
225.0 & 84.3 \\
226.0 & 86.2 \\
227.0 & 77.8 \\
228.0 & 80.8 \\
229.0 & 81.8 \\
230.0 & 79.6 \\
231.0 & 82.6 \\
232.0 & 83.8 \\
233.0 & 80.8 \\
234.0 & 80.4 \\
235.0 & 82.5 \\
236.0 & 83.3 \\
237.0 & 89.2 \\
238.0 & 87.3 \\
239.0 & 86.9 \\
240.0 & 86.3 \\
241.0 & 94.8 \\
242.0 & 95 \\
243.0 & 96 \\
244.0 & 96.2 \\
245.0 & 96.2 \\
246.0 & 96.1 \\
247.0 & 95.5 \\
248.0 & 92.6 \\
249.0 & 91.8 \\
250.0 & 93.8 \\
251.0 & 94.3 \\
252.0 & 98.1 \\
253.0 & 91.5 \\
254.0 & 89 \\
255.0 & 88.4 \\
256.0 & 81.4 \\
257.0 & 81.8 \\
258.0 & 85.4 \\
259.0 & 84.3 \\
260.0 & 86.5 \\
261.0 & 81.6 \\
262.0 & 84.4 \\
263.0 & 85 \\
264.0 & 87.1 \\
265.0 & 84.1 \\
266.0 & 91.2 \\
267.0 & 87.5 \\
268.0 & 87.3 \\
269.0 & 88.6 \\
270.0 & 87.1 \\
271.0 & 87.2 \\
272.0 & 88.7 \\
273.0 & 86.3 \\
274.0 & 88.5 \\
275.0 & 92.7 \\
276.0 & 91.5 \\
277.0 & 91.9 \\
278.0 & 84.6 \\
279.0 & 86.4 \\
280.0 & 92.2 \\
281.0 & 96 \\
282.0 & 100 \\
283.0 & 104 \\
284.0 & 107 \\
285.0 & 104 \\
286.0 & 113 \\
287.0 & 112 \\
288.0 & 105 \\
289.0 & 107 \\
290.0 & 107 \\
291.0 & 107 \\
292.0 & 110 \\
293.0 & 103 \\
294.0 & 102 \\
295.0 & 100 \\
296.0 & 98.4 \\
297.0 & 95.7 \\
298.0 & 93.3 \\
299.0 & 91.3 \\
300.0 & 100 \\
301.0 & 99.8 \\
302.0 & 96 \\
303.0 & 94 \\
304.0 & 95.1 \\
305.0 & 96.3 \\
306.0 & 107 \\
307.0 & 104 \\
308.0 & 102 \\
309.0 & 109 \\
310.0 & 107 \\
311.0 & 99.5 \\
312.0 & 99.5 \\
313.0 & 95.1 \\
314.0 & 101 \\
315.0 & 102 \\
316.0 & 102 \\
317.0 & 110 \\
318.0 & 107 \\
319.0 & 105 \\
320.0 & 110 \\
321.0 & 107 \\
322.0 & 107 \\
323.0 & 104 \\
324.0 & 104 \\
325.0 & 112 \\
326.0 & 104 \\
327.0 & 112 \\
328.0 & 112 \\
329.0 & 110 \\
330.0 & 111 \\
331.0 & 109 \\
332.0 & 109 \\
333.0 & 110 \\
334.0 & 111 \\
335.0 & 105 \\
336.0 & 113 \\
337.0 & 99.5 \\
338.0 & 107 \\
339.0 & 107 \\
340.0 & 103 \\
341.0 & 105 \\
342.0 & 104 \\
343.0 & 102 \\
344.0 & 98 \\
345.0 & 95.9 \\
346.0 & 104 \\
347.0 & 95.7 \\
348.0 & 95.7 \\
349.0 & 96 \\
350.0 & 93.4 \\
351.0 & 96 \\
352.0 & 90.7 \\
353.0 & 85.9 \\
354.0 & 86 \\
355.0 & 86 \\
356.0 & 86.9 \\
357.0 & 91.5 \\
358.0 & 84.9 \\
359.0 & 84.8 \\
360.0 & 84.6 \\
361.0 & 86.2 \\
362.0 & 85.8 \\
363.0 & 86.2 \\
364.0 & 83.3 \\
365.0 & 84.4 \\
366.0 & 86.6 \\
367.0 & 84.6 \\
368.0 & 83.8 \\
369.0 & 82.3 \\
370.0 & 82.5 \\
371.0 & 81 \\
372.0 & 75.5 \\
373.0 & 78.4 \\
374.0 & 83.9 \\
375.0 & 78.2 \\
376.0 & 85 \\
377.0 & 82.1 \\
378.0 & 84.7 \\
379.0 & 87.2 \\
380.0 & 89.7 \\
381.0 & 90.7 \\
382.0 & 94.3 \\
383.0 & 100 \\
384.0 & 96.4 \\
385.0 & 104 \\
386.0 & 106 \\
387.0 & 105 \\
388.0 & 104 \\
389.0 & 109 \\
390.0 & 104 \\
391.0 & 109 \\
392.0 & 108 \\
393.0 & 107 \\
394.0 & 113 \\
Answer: 100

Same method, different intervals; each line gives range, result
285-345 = 104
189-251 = 78.6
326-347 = 106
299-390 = 97.2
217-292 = 89.4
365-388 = 88.5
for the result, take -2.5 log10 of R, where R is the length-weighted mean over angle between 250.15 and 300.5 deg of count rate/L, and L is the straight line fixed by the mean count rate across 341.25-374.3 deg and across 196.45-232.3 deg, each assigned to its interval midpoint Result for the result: -0.17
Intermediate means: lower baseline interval 74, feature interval 93.8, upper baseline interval 88.8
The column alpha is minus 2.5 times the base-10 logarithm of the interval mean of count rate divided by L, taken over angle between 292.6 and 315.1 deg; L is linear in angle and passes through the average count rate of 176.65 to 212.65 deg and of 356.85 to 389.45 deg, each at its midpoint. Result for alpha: -0.212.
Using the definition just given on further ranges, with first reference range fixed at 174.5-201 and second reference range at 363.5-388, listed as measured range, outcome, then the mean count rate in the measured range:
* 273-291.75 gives -0.23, 99.2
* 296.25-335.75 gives -0.24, 104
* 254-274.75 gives -0.10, 86.3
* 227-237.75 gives -0.08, 82.4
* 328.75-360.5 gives -0.16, 98.7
